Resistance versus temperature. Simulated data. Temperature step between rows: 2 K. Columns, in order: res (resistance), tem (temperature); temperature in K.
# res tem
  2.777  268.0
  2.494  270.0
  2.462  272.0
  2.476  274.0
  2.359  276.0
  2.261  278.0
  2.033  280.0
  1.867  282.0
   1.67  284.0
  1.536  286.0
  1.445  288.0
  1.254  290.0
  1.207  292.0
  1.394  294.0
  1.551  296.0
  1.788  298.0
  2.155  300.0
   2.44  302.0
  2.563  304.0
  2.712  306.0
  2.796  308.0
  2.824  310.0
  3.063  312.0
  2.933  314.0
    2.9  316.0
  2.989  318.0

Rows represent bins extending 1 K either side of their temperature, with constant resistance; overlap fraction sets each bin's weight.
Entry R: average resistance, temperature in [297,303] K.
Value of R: 2.13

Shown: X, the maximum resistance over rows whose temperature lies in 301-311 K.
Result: 2.824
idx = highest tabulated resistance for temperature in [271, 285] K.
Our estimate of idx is 2.476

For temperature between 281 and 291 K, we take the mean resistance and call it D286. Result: 1.55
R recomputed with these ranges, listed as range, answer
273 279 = 2.37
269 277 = 2.45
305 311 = 2.78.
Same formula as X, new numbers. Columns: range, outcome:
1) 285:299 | 1.788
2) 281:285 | 1.867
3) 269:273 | 2.494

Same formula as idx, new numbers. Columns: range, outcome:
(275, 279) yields 2.359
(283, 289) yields 1.67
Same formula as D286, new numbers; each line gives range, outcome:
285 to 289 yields 1.49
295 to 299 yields 1.67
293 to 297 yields 1.47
